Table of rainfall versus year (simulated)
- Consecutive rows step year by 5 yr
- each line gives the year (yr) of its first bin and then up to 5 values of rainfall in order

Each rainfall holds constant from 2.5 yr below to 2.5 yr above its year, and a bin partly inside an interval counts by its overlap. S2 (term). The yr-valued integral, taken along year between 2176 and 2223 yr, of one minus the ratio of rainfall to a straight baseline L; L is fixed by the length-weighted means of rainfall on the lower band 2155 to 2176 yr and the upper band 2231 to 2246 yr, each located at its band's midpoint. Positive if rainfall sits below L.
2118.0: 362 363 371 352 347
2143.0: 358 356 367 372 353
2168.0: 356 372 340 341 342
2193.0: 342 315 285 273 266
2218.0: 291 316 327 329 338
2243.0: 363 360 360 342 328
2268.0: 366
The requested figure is 5.8 yr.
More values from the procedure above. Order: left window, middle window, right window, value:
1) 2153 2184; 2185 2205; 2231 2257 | 1.8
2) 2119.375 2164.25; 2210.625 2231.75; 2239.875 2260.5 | 3.3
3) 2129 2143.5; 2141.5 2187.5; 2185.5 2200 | -1.7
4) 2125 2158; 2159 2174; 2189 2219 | -1.1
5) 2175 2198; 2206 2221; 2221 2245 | 2.6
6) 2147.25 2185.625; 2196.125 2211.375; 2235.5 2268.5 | 2.8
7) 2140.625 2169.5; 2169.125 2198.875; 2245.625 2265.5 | 1.1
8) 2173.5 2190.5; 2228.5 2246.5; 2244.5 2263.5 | 0.3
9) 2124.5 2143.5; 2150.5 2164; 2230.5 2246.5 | -0.4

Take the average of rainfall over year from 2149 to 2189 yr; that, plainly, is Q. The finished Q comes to 356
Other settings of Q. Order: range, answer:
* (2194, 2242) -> 307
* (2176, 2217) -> 312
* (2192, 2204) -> 314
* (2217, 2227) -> 309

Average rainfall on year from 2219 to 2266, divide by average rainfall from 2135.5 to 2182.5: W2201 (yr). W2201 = 0.9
